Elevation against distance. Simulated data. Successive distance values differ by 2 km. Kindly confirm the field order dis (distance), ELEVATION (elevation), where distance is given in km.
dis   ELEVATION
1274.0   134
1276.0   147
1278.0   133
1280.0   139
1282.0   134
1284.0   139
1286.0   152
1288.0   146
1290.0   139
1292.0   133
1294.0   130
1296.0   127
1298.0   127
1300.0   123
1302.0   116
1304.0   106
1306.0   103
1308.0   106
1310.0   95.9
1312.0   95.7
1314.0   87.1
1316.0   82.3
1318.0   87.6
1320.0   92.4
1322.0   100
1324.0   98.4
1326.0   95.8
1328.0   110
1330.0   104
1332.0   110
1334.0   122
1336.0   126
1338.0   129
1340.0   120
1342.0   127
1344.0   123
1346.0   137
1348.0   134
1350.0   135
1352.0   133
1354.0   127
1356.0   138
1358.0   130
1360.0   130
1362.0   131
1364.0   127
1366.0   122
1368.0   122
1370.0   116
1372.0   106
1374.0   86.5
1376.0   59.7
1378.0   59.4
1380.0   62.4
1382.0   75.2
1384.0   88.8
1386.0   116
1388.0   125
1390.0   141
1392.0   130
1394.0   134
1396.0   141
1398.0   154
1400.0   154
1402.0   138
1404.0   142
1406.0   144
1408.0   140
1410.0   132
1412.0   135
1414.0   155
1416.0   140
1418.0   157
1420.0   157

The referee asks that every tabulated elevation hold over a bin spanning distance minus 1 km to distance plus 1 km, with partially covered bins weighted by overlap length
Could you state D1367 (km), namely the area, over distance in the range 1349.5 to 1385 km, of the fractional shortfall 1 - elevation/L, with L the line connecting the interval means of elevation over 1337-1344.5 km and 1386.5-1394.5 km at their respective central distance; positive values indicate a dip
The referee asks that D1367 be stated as 5.6 km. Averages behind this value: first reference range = 125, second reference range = 131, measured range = 108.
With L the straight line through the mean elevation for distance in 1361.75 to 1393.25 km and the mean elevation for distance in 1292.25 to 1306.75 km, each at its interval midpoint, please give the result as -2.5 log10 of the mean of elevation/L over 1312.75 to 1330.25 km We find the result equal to 0.211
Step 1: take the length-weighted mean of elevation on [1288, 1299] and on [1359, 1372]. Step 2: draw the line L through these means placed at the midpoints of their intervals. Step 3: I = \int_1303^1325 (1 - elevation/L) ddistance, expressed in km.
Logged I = 5.77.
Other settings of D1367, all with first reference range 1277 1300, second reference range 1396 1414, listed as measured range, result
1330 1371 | 3.88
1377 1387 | 4.32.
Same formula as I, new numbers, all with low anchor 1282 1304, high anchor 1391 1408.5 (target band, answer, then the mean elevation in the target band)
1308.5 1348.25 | 7.9 km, 108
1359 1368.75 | 0.9 km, 127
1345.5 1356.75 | 0.3 km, 134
